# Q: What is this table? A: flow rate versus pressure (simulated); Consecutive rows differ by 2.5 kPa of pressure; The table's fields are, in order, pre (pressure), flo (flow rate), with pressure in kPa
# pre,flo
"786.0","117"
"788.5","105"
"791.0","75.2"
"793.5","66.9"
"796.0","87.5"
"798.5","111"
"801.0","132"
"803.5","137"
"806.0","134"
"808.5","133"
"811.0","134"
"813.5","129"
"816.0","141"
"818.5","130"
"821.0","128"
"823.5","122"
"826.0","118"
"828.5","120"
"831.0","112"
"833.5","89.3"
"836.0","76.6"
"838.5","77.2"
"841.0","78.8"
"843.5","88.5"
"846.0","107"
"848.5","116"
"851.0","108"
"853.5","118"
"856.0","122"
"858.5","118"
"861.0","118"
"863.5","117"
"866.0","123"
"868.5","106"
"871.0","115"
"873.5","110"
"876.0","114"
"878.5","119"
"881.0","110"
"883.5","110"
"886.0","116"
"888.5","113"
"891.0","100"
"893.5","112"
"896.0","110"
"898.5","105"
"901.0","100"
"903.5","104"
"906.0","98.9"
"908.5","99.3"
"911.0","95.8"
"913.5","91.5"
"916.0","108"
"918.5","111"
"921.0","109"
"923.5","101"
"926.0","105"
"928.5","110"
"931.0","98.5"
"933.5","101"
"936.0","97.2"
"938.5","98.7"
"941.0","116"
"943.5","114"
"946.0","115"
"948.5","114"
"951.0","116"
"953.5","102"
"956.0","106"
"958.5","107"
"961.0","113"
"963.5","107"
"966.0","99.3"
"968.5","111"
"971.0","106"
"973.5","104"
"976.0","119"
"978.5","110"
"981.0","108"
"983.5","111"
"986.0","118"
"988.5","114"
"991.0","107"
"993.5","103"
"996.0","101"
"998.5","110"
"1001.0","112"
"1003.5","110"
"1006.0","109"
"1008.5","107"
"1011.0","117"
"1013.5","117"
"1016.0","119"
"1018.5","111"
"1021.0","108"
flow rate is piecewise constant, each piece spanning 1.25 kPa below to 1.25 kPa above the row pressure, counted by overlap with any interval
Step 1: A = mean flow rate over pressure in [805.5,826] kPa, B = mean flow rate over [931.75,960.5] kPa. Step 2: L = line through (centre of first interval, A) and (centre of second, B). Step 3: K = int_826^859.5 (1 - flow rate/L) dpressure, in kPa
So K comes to 6.08 kPa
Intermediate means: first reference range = 130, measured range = 103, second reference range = 108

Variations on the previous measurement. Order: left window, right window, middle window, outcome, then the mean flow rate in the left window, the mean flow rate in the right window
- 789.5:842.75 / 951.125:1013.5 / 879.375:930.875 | 2.10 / 111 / 109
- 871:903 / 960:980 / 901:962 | 2.16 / 110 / 109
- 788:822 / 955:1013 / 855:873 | -0.28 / 118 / 109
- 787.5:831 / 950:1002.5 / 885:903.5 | 0.91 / 118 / 109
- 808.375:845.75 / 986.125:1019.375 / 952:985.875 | 0.76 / 111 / 111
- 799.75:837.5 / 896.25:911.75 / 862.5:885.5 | -1.11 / 122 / 101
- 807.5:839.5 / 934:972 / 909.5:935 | 1.62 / 116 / 108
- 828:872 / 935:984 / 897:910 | 0.70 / 106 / 109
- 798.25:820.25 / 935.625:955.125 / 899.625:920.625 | 2.54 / 132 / 110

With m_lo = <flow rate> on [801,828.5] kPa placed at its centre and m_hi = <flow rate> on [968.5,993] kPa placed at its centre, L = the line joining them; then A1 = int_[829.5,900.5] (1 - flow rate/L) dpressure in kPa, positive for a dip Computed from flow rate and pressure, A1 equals 9.5 kPa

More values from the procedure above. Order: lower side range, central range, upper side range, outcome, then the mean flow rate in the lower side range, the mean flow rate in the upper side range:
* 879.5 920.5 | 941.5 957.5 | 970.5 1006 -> -0.53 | 105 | 110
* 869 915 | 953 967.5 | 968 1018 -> 0.45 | 107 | 111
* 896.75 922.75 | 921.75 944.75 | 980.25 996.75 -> -0.07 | 102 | 109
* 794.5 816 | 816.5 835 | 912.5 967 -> 0.72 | 125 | 106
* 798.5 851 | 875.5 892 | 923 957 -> -0.15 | 115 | 107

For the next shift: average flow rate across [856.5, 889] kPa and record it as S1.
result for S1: 115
